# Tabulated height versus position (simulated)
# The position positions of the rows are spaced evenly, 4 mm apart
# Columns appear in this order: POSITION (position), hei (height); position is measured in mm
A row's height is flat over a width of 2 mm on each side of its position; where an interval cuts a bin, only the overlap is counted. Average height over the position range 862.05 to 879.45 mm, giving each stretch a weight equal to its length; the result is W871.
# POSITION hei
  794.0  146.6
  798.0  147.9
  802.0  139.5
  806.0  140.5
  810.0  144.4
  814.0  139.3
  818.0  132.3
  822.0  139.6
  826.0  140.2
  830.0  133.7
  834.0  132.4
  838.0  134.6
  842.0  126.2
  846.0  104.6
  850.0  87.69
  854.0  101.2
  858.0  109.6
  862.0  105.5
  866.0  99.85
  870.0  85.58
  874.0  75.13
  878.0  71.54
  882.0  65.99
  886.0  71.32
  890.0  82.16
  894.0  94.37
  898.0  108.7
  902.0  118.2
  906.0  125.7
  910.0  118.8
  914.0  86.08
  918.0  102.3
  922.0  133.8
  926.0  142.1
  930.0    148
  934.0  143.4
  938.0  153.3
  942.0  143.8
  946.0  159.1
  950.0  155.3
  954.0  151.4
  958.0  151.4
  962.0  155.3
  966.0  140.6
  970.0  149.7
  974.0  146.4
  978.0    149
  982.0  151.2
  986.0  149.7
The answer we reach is 85.9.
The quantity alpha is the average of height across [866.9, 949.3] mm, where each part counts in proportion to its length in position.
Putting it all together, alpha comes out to 112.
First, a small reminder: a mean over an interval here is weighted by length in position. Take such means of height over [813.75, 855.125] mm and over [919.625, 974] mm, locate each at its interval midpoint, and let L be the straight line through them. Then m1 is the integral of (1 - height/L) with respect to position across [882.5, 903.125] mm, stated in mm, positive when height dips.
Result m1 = 6.8 mm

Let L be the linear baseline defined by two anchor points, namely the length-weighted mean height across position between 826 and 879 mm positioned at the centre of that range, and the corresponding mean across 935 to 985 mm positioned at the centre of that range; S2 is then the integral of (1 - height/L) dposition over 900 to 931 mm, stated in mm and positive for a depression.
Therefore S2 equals 2.7 mm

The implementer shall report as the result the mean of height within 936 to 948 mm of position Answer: 152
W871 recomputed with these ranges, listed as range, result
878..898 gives 80.8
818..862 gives 121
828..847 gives 127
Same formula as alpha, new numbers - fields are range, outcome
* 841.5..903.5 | 93.3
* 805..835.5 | 138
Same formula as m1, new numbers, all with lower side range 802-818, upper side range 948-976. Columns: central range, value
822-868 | 8.16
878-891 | 6.52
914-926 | 2.49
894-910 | 3.43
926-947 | 0.00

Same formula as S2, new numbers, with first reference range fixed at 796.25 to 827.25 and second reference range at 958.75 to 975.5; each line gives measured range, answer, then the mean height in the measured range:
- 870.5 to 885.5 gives 7.45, 72.4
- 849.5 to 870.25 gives 6.21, 100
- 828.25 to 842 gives 0.88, 132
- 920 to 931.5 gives 0.41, 141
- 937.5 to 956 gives -0.66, 153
